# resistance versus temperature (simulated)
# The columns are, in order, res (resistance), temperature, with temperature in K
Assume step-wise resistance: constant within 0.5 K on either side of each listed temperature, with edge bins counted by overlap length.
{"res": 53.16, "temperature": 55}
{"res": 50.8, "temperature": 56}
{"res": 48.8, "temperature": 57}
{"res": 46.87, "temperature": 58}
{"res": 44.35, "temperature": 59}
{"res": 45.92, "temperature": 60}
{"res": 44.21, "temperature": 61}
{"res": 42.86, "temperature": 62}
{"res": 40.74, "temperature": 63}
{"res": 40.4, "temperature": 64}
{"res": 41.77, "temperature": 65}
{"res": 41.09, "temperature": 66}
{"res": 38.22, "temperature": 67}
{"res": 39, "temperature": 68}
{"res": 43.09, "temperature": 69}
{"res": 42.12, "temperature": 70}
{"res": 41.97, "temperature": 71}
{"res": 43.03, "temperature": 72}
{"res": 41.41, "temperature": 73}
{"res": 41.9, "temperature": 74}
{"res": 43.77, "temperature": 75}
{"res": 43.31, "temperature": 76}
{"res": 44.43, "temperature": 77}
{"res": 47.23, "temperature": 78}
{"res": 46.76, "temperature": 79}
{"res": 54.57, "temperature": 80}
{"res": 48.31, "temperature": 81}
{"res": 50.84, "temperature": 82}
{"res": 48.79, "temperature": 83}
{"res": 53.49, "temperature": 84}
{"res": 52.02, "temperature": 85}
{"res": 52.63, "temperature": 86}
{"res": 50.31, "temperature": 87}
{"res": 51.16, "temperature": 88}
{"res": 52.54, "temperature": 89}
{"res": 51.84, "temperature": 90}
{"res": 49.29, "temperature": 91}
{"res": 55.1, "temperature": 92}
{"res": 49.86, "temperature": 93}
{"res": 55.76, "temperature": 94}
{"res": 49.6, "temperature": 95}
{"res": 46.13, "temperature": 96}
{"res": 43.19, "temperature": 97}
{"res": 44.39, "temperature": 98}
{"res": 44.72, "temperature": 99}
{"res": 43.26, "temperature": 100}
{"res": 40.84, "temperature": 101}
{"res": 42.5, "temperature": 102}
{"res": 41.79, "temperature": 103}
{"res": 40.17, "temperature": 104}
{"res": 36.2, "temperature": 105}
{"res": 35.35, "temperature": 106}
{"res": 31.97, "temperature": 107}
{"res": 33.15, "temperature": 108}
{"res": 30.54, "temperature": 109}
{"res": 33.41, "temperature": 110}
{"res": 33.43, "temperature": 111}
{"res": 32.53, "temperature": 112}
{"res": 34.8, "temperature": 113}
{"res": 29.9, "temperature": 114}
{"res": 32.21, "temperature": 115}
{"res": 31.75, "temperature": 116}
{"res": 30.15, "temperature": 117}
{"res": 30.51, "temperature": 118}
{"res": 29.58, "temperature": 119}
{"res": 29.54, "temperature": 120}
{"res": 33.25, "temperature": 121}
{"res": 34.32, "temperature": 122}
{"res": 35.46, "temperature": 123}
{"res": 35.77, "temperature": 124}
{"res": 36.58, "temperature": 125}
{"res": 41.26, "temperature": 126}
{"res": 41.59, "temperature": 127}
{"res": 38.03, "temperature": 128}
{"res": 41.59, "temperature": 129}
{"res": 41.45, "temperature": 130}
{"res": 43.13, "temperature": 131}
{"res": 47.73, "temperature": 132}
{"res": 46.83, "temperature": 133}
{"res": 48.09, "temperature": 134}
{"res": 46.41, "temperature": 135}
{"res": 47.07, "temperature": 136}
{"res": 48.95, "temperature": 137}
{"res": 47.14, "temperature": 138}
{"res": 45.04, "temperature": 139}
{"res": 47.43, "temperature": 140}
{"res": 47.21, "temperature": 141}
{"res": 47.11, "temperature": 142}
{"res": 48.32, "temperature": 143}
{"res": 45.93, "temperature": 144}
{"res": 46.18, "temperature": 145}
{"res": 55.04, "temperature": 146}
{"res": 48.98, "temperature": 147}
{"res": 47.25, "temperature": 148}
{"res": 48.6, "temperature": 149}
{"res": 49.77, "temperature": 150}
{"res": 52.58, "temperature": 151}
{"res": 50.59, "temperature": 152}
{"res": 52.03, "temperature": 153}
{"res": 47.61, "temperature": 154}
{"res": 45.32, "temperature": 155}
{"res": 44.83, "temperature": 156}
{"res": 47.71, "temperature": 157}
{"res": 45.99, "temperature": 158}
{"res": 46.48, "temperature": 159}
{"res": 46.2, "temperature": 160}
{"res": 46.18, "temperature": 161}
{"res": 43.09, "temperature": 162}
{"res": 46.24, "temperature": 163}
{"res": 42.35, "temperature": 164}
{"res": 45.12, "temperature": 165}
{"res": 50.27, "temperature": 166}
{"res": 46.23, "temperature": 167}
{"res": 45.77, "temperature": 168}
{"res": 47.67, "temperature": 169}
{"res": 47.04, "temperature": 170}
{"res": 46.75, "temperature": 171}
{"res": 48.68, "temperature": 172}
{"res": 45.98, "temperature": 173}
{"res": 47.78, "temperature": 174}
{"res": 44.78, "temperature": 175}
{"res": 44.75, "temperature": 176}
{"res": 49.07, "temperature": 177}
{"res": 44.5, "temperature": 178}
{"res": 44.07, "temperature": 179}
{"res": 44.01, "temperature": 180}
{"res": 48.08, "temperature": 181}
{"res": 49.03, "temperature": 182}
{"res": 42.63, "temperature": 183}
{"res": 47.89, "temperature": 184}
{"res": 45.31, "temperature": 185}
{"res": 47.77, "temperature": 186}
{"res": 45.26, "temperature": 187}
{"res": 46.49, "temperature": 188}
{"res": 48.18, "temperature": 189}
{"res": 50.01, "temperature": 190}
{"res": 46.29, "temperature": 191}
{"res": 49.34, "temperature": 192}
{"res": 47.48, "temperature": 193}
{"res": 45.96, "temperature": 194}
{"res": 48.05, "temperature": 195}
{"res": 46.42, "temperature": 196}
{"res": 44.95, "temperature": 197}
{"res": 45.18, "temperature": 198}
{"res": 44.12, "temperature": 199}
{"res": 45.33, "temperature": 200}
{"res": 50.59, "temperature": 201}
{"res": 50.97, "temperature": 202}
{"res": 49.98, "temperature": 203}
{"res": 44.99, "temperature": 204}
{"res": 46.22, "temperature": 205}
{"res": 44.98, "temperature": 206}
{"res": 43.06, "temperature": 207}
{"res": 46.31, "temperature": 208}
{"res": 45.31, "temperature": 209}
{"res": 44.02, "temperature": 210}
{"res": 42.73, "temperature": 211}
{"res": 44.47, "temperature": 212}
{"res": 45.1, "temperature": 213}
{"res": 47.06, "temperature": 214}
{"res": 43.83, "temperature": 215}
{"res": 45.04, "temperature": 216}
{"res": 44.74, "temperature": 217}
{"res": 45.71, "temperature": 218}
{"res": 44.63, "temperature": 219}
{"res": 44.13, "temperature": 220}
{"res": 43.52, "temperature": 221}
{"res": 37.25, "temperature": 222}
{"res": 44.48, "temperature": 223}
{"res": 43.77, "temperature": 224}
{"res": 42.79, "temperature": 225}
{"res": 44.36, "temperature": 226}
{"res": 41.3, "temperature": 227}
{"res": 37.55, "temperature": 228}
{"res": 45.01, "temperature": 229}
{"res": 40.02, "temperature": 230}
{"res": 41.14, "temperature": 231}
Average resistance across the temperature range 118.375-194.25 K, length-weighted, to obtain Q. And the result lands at 45.4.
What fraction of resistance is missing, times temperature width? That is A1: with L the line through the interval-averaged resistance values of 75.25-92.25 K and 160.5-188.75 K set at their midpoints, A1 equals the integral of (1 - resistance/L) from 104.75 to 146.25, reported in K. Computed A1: 7.7 K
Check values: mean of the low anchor 50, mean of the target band 39.3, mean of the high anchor 46.2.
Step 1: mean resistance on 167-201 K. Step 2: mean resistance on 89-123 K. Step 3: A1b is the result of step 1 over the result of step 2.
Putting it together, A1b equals 1.19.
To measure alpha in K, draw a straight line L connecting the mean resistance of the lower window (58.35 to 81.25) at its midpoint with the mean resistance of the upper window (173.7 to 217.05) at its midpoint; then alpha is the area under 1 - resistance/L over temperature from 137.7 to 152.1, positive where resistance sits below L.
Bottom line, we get -1.1 K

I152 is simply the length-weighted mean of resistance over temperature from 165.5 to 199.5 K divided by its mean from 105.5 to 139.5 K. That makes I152 1.24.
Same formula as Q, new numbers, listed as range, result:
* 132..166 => 47.4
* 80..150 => 43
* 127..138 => 44.9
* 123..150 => 45.2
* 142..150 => 48.6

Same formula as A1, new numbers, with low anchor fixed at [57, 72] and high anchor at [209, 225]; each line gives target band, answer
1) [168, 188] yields -1.2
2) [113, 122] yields 2.5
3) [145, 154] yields -1.4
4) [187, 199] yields -0.9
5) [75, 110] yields -2.4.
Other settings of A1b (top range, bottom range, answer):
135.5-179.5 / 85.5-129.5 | 1.18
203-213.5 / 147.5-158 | 0.93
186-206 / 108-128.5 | 1.40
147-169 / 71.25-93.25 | 0.97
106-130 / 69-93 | 0.71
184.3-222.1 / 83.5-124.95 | 1.13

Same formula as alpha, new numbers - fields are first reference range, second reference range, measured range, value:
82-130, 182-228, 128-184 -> -4.7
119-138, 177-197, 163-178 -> -0.5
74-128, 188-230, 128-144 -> -1.2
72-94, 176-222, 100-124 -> 7.0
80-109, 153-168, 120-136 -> 1.9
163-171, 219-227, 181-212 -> -1.4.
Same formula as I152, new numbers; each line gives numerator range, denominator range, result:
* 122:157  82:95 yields 0.88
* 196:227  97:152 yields 1.10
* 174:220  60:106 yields 1.01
